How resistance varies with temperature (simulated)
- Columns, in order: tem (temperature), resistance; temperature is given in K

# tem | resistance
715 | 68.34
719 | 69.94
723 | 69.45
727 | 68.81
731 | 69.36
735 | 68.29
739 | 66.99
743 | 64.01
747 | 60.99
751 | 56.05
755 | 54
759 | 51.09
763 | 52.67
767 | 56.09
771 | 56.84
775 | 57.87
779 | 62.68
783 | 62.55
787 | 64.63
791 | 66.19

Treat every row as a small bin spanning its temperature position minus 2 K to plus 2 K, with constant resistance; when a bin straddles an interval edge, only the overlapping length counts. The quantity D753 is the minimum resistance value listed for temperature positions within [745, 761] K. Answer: 51.09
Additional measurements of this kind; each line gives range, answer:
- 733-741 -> 66.99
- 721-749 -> 60.99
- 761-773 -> 52.67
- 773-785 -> 57.87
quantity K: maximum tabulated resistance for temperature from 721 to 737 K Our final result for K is 69.45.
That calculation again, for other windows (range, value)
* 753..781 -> 62.68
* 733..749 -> 68.29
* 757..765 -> 52.67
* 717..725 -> 69.94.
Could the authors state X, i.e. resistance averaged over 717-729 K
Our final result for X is 69.4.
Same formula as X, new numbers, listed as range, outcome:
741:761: 57.2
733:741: 67.6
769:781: 59.1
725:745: 67.5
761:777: 55.9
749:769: 54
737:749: 64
